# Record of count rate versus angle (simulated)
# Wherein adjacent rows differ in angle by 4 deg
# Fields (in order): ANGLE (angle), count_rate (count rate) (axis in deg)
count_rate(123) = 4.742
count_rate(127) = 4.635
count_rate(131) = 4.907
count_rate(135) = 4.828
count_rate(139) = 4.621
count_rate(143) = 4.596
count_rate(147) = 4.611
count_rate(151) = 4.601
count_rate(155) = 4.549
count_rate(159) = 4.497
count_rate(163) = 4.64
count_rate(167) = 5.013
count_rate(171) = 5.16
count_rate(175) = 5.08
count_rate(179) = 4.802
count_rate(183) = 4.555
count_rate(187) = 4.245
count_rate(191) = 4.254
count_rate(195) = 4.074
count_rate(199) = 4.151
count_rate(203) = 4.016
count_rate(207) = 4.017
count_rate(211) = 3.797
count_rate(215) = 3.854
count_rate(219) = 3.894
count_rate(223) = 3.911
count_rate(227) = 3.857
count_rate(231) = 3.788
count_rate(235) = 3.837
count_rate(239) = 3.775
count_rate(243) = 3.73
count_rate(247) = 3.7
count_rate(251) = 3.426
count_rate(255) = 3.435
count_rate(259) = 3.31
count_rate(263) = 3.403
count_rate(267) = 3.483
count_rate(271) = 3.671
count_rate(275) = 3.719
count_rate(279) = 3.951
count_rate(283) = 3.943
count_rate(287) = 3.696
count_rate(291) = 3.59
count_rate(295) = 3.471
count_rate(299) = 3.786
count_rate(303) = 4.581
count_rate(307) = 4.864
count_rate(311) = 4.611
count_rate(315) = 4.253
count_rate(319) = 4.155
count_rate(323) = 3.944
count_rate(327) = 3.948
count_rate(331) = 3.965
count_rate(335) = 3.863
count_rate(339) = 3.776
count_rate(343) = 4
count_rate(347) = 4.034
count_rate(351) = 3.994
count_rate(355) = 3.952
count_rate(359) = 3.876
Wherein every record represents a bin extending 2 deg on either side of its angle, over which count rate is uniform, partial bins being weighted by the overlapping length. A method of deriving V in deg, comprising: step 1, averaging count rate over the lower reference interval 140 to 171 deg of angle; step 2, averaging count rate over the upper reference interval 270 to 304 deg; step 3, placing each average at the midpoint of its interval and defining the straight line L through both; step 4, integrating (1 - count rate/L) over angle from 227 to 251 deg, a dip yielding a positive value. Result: 2.2 deg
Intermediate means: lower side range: 4.68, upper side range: 3.81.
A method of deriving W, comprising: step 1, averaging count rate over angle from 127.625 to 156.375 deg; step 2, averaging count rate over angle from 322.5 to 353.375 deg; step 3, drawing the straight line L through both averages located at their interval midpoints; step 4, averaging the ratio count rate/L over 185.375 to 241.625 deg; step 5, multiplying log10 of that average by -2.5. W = 0.12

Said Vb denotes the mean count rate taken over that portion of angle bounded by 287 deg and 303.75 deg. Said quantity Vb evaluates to 3.78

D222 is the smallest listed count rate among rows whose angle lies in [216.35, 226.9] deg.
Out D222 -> 3.894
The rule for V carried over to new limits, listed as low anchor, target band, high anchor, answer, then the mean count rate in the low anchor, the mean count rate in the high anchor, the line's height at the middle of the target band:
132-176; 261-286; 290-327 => 3.40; 4.74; 4.14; 4.28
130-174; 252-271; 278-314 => 3.54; 4.73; 4.06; 4.22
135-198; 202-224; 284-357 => 2.62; 4.62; 4.03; 4.44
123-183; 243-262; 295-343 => 3.83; 4.75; 4.12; 4.37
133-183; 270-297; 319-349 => 2.94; 4.74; 3.95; 4.18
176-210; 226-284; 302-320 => 9.70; 4.27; 4.51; 4.4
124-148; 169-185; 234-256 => -2.19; 4.71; 3.65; 4.31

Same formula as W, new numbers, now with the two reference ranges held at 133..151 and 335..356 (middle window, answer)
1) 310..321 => -0.07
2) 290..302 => 0.12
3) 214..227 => 0.13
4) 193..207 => 0.10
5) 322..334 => 0.02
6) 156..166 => 0.00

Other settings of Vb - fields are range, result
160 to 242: 4.23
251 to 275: 3.48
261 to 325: 3.95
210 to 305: 3.73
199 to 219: 3.94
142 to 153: 4.6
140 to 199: 4.6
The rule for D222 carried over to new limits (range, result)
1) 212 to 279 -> 3.31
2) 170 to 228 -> 3.797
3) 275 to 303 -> 3.471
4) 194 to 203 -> 4.016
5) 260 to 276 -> 3.403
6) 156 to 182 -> 4.497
